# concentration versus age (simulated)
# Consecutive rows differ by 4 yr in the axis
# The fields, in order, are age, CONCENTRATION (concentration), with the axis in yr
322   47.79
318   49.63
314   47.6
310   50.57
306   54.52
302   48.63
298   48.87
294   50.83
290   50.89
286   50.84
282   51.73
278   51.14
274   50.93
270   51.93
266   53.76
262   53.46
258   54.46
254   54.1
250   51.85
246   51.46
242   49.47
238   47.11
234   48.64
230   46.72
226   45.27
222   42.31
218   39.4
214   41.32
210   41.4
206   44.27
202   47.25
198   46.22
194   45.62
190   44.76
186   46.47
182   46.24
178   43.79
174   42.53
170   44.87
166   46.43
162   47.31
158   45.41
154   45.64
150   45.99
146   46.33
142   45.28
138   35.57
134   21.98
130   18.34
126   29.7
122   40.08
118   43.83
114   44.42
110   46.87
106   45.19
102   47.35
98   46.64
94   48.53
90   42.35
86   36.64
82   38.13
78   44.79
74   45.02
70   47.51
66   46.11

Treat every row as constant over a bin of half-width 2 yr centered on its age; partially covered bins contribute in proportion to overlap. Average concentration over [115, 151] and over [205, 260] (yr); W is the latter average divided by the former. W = 1.30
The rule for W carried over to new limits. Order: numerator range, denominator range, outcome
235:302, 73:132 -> 1.25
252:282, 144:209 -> 1.16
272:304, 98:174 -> 1.22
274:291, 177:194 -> 1.13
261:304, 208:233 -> 1.19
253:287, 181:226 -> 1.19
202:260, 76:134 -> 1.17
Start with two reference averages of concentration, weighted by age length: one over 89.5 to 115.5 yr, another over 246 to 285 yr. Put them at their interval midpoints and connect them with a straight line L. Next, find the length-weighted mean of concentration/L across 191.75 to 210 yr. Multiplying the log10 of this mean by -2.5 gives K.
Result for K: 0.11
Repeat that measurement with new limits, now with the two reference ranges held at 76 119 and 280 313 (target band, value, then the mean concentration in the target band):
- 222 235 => 0.06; 46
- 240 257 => -0.06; 51.9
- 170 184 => 0.06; 44.3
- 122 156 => 0.24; 36.3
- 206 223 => 0.16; 41.4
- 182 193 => 0.03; 45.7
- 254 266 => -0.09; 54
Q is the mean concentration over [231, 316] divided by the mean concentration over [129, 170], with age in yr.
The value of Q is 1.26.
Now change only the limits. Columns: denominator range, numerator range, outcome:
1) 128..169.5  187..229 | 1.10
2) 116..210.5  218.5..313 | 1.20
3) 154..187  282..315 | 1.11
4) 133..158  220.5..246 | 1.14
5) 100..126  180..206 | 1.06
